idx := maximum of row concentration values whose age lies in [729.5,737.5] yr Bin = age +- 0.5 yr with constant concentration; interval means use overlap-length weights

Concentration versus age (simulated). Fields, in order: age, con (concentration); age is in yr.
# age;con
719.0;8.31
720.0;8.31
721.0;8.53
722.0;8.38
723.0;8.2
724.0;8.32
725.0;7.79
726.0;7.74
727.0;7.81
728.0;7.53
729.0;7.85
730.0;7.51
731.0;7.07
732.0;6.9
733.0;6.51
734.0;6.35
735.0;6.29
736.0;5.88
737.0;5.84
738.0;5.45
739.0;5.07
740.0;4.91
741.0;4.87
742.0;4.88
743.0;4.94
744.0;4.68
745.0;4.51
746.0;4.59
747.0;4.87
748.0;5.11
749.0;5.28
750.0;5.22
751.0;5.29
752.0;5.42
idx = 7.51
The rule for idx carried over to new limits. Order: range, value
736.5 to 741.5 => 5.84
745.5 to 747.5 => 4.87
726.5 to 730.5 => 7.85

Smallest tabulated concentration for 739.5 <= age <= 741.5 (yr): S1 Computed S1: 4.87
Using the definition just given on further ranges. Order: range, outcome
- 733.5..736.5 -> 5.88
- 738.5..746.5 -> 4.51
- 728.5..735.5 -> 6.29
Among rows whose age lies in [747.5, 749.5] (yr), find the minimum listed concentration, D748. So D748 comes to 5.11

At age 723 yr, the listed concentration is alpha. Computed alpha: 8.2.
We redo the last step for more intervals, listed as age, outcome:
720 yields 8.31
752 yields 5.42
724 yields 8.32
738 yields 5.45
